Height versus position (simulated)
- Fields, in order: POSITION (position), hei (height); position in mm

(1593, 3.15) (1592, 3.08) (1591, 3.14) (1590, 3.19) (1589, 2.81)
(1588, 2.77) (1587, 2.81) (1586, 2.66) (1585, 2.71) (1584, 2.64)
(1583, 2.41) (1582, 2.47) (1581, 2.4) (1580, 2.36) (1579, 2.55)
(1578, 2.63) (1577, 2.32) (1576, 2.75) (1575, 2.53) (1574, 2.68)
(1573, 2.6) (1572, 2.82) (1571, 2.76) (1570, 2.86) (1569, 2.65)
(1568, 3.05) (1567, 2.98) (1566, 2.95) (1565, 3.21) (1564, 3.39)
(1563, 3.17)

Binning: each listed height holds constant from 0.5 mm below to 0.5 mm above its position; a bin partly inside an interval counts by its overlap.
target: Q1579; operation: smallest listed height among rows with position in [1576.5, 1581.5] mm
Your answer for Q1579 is 2.32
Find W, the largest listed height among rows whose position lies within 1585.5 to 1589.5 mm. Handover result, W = 2.81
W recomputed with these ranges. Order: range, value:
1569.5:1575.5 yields 2.86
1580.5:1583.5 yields 2.47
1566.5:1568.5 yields 3.05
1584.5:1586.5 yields 2.71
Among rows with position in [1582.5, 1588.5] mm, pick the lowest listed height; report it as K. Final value 2.41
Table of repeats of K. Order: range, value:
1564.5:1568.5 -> 2.95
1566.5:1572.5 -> 2.65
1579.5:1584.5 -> 2.36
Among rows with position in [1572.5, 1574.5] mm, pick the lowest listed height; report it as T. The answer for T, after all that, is 2.6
